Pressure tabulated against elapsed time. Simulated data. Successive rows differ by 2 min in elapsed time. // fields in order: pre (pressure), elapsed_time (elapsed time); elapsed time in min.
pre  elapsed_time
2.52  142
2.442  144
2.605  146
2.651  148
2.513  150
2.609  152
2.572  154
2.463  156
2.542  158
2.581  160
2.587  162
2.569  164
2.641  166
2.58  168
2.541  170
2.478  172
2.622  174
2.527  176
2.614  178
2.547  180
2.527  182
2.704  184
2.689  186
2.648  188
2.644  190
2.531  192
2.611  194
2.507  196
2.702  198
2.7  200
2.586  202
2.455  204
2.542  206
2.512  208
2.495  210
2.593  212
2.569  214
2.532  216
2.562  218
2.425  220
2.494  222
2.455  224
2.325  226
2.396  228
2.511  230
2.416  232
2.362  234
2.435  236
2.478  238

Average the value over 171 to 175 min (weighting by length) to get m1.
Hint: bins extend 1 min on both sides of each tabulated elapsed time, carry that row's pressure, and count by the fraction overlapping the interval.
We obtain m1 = 2.55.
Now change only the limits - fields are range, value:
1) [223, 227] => 2.39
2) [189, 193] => 2.59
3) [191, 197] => 2.55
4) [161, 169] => 2.59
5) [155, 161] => 2.53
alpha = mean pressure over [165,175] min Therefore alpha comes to 2.57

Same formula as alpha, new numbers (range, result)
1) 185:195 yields 2.62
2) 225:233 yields 2.41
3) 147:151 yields 2.58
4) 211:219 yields 2.56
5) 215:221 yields 2.51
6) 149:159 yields 2.54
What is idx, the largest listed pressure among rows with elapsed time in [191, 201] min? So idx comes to 2.702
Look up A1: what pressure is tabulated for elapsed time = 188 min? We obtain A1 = 2.648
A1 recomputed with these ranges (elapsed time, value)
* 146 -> 2.605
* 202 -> 2.586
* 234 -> 2.362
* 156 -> 2.463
